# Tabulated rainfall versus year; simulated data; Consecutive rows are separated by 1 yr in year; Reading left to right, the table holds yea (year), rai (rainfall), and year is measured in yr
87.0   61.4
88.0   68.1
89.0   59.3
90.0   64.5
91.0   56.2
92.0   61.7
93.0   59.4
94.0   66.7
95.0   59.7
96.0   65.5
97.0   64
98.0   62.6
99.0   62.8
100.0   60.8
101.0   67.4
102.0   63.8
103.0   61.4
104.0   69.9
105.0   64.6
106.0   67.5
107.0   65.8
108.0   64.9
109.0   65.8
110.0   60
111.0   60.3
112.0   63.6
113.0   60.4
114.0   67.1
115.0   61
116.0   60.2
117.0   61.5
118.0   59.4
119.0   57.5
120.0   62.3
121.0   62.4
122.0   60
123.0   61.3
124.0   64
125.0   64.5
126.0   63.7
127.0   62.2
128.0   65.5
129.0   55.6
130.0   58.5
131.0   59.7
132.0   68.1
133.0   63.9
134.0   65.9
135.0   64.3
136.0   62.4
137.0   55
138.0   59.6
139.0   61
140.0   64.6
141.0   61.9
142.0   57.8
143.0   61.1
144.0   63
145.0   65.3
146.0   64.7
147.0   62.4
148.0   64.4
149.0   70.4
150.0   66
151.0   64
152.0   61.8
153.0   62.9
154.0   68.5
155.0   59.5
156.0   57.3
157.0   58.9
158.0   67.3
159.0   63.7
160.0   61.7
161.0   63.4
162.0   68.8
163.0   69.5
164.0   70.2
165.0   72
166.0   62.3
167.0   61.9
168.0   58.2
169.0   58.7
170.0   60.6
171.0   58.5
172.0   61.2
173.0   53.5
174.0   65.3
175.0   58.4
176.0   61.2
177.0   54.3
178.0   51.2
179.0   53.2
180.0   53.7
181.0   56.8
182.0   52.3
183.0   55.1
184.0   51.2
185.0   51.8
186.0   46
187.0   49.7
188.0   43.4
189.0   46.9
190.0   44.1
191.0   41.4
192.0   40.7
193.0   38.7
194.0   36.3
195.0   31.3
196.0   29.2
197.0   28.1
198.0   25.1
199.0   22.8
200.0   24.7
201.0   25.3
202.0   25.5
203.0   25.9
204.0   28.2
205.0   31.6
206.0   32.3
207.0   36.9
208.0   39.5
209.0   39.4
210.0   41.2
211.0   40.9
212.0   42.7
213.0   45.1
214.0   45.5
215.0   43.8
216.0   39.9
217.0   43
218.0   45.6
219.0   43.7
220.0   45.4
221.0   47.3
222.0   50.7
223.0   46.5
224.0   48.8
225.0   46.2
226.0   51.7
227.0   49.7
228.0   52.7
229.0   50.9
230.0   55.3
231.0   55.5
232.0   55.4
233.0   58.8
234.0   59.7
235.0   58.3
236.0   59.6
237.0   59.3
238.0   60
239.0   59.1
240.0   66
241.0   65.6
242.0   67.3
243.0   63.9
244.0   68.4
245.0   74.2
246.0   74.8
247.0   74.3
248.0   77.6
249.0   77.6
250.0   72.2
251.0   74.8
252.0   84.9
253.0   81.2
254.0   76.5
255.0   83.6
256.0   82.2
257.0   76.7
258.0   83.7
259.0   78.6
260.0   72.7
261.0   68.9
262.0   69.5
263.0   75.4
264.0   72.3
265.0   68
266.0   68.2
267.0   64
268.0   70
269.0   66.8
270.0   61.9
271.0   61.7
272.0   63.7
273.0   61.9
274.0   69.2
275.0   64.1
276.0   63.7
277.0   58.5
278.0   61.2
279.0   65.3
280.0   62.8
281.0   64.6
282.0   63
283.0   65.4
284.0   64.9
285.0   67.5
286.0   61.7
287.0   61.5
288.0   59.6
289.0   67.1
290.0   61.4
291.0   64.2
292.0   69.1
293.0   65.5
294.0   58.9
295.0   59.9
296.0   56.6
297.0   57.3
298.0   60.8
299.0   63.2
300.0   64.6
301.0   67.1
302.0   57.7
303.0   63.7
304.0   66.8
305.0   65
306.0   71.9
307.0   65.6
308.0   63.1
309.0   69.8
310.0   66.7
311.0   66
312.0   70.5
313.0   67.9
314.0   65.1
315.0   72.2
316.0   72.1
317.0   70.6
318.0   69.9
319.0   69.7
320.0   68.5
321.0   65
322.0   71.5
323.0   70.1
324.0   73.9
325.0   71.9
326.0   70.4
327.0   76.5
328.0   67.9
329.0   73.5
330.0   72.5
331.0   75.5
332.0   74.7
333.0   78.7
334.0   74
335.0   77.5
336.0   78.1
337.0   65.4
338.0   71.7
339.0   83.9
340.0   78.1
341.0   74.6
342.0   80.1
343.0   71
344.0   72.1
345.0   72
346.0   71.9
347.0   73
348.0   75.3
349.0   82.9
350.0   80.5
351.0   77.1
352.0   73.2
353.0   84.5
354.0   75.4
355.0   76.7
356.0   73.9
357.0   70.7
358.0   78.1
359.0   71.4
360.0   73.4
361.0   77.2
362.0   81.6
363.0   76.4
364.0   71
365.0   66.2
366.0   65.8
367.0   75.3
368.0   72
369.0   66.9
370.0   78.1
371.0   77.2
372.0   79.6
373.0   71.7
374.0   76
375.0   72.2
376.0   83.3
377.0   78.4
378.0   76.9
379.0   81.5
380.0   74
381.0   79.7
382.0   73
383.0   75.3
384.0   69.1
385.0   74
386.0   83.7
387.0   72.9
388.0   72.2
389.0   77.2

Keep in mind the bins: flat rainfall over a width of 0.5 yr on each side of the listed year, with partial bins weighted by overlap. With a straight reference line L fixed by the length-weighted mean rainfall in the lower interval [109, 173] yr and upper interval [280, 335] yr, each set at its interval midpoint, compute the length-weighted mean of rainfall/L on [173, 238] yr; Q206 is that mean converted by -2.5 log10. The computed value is 0.38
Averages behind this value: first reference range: 62.5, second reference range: 67.1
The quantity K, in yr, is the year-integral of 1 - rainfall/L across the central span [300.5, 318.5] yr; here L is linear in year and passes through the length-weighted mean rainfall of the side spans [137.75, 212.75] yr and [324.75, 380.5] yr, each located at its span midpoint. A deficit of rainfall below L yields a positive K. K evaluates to 0.5 yr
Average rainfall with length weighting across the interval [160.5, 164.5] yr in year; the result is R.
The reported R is 68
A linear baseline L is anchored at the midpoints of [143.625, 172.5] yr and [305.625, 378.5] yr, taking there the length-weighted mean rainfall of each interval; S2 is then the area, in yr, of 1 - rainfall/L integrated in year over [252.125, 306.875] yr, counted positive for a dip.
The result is 2.5 yr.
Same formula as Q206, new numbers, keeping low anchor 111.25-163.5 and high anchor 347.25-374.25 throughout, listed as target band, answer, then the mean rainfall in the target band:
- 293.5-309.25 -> 0.139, 63.1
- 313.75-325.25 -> 0.041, 70.1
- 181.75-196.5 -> 0.439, 43.7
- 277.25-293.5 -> 0.112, 64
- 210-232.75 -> 0.378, 47.5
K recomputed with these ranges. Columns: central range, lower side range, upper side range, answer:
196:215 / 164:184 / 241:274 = 9.02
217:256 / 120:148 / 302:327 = 2.50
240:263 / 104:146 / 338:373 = -1.79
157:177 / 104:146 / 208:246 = -1.44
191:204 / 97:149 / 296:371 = 7.10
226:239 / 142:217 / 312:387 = 0.42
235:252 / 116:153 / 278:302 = -1.57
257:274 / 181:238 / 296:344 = -3.77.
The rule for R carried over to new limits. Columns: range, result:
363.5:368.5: 70.1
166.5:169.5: 59.6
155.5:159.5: 61.8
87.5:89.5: 63.7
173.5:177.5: 59.8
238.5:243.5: 64.4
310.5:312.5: 68.2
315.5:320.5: 70.2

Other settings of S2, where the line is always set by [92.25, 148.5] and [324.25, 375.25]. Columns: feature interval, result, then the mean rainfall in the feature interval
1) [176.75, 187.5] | 2.2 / 52.3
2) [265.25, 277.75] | 1.1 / 64.5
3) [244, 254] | -1.0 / 76.4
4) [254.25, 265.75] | -0.9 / 75.5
